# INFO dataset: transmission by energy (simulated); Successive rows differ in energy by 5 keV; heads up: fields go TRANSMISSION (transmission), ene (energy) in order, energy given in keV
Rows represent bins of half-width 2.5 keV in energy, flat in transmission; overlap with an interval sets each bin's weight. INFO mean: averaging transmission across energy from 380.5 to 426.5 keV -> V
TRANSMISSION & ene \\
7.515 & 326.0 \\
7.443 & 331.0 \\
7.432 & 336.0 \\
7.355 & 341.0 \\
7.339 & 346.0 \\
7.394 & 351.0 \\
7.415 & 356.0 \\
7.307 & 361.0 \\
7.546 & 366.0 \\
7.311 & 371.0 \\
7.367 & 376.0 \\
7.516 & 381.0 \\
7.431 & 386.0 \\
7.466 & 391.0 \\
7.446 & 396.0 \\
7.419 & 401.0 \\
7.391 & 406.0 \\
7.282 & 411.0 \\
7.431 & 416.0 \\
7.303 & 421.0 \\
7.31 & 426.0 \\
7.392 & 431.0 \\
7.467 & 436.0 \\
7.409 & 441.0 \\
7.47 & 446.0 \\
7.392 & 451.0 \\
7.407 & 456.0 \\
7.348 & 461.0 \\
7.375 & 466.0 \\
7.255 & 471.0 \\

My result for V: 7.4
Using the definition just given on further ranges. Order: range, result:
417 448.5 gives 7.39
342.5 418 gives 7.4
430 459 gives 7.42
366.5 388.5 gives 7.42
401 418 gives 7.37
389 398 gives 7.46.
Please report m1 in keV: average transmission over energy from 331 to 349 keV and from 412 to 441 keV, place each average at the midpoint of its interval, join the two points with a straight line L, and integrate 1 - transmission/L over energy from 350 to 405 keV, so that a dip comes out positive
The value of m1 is -0.28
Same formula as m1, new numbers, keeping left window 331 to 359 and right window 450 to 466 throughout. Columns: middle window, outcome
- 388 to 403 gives -0.12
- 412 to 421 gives 0.02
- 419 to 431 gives 0.10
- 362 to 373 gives -0.04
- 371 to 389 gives -0.08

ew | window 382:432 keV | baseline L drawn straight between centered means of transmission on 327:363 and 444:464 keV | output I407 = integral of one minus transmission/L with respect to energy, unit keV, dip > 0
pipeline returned 0.04 keV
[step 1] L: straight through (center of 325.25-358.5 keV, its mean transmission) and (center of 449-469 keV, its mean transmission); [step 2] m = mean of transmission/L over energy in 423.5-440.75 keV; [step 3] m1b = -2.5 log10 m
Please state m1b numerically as 0.00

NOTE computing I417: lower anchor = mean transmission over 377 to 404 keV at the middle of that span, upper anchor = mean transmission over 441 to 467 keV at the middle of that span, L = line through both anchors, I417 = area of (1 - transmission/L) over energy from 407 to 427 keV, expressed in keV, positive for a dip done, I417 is 0.2 keV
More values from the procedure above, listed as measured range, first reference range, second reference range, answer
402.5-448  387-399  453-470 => 0.2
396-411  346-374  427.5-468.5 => 0.0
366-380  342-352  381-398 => 0.0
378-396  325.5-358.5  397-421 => -0.2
